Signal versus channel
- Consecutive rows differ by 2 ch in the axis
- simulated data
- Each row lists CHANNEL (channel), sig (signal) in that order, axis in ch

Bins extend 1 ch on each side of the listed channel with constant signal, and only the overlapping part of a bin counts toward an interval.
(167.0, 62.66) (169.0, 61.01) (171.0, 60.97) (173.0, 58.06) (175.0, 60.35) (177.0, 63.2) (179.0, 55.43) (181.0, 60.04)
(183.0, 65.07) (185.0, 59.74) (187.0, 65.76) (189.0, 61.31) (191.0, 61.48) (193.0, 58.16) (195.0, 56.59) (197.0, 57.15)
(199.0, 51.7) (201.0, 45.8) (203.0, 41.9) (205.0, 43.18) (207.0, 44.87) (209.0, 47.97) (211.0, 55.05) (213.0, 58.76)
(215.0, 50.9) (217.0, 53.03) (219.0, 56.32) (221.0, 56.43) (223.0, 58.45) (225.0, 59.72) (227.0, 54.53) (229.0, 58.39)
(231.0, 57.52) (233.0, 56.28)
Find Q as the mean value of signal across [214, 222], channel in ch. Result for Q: 54.2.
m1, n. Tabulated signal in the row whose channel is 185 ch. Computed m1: 59.74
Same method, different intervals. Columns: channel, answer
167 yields 62.66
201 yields 45.8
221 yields 56.43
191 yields 61.48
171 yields 60.97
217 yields 53.03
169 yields 61.01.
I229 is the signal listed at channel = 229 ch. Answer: 58.39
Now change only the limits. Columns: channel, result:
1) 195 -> 56.59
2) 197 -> 57.15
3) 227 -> 54.53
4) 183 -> 65.07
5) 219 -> 56.32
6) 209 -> 47.97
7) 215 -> 50.9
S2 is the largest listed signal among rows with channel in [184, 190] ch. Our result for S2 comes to 65.76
